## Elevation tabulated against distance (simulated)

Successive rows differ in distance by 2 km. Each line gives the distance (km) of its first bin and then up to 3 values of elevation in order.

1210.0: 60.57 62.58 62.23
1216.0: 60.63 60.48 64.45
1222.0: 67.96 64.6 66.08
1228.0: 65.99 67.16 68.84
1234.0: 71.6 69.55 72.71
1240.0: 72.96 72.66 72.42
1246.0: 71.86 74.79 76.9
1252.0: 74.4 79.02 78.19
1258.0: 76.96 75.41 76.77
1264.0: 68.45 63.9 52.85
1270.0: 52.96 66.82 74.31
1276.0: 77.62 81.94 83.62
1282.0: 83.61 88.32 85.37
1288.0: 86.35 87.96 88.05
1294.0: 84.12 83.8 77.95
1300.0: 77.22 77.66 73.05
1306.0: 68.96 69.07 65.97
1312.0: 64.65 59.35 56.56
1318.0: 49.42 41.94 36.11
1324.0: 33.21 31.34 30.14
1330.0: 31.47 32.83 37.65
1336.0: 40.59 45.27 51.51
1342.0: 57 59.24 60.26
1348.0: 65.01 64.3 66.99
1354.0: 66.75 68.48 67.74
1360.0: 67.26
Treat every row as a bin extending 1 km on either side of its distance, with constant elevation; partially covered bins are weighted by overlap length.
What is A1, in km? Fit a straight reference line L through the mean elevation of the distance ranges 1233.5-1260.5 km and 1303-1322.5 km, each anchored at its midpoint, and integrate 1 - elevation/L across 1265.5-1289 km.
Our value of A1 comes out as -2.8 km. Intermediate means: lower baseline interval 74.3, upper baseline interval 59.1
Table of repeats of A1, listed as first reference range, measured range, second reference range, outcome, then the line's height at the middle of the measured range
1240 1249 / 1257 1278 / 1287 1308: 1.9 km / 76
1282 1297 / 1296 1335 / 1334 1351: 9.7 km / 70.5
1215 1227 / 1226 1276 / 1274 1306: 0.5 km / 71.7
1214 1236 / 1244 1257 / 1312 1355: -2.9 km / 61.8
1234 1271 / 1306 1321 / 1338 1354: 1.2 km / 63.9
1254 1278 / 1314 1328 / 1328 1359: 4.0 km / 58.4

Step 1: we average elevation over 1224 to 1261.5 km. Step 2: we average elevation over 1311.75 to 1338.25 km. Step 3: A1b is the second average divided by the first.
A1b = 0.57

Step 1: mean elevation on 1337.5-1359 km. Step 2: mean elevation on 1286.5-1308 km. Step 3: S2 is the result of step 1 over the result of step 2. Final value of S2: 0.8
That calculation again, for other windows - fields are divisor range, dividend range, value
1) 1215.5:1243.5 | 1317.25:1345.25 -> 0.61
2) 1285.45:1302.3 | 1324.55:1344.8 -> 0.50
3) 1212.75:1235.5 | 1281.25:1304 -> 1.27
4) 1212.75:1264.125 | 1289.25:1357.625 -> 0.84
